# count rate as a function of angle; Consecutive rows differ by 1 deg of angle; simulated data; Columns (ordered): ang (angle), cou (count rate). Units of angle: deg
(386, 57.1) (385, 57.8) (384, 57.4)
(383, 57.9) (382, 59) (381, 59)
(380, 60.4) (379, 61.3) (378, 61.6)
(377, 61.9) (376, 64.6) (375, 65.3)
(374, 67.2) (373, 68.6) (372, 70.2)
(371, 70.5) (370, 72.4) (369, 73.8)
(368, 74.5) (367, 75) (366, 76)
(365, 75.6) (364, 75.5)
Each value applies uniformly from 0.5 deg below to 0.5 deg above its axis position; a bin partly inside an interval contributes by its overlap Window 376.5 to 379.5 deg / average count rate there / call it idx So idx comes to 61.6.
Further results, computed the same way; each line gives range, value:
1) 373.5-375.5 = 66.2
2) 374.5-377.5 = 63.9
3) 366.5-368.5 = 74.8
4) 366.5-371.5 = 73.2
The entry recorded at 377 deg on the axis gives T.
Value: 61.9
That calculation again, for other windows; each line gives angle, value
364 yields 75.5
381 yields 59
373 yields 68.6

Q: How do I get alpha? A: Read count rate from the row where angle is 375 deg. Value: 65.3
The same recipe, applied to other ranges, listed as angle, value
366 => 76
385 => 57.8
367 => 75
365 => 75.6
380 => 60.4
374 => 67.2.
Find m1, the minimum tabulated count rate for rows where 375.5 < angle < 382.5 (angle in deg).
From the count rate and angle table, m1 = 59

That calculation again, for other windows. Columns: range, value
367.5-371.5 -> 70.5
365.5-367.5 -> 75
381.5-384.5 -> 57.4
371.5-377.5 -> 61.9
